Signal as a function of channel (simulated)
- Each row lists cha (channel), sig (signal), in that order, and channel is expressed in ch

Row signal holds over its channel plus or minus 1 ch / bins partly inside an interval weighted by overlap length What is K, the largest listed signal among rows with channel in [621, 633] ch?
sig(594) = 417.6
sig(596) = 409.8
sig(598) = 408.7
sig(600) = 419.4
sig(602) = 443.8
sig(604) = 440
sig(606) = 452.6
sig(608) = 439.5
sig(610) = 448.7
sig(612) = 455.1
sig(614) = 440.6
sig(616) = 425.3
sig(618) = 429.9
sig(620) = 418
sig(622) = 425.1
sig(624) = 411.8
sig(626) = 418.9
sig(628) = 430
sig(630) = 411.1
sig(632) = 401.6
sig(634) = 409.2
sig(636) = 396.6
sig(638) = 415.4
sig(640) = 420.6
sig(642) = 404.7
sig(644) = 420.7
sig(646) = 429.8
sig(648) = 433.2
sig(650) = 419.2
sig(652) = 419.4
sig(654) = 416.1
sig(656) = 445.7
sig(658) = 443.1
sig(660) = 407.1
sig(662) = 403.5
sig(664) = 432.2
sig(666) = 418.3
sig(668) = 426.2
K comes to 430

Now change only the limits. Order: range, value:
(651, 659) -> 445.7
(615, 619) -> 429.9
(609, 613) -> 455.1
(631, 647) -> 429.8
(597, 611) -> 452.6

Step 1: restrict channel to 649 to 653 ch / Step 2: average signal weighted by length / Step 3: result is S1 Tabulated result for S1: 419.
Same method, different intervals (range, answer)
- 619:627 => 418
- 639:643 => 413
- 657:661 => 425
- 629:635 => 407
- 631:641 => 409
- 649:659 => 429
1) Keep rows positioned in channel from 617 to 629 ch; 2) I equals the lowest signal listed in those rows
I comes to 411.8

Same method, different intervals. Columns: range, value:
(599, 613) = 419.4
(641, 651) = 404.7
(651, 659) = 416.1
